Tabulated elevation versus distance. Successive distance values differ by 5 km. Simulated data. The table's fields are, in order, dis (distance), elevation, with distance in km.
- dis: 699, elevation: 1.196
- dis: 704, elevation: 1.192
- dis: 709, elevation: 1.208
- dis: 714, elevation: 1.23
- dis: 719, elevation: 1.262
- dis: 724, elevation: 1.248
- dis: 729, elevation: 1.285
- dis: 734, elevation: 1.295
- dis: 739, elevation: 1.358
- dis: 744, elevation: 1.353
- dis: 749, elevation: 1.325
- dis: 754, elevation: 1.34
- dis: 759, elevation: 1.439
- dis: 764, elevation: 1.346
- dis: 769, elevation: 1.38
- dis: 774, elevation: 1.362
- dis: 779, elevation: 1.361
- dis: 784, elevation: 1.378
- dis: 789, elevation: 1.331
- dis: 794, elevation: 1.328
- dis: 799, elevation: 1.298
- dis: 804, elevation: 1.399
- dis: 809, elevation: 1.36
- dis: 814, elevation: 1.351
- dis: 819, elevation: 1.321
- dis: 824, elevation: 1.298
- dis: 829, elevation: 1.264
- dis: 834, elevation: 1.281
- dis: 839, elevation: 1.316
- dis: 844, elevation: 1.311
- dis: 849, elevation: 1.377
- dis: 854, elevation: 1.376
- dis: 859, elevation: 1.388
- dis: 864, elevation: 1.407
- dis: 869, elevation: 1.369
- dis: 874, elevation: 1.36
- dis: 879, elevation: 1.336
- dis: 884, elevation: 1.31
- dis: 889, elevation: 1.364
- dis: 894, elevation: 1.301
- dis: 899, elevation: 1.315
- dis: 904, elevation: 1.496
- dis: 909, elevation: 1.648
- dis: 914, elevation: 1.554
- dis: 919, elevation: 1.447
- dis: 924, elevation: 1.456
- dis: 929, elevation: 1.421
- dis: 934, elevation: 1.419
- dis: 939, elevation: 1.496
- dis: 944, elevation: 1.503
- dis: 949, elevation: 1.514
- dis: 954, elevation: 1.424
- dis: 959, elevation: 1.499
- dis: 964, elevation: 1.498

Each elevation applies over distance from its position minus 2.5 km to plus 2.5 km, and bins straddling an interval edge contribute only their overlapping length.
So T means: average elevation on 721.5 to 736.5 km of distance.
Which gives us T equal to 1.28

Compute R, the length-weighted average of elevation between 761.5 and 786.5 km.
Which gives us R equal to 1.37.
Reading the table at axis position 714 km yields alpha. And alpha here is 1.23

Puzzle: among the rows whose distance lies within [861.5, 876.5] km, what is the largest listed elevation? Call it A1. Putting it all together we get 1.407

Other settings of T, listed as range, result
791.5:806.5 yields 1.34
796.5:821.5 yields 1.35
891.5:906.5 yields 1.37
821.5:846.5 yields 1.29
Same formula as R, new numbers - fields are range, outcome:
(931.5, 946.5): 1.47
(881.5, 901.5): 1.32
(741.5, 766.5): 1.36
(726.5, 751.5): 1.32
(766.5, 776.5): 1.37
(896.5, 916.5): 1.5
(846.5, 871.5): 1.38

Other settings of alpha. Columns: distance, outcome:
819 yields 1.321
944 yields 1.503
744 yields 1.353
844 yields 1.311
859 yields 1.388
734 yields 1.295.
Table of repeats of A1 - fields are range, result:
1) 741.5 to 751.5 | 1.353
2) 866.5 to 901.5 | 1.369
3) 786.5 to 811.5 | 1.399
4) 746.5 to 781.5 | 1.439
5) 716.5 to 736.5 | 1.295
